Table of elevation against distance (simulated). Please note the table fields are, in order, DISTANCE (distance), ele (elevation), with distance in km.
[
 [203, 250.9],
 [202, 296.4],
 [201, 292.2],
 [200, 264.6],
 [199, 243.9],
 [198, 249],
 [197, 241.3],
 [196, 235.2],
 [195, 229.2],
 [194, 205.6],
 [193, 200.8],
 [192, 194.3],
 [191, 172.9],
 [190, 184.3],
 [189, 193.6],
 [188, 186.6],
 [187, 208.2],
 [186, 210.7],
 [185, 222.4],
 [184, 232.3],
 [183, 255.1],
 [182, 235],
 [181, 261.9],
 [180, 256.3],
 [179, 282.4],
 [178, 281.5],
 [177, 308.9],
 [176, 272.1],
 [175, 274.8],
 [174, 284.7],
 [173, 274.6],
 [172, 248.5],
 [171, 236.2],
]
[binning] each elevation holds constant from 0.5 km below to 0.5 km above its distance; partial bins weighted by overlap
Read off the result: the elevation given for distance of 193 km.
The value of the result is 200.8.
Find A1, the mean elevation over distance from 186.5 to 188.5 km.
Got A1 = 197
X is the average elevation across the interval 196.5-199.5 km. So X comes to 245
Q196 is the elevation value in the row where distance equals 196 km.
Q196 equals 235.2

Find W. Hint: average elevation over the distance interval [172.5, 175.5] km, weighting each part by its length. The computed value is 278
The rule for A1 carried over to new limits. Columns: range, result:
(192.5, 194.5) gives 203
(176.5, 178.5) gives 295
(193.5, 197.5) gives 228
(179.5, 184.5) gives 248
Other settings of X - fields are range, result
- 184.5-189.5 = 204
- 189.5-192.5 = 184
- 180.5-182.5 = 248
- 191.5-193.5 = 198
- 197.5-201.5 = 262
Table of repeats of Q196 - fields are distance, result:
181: 261.9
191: 172.9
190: 184.3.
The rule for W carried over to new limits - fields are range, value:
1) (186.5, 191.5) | 189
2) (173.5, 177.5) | 285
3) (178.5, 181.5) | 267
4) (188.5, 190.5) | 189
